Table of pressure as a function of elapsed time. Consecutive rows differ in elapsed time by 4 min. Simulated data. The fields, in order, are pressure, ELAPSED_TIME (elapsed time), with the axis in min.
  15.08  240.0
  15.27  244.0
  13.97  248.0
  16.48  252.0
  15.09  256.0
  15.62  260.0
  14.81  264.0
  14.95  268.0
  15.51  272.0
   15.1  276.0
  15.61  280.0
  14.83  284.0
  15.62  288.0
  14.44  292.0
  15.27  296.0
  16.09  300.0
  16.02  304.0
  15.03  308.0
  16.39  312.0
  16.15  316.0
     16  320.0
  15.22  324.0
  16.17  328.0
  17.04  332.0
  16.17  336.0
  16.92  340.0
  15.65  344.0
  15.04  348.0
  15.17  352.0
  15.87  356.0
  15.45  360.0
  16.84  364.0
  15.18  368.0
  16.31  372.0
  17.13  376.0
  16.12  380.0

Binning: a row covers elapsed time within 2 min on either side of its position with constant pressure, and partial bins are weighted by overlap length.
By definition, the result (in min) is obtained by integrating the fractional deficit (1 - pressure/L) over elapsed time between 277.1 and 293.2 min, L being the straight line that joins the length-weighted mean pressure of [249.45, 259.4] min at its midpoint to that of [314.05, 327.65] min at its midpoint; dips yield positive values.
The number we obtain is 0.6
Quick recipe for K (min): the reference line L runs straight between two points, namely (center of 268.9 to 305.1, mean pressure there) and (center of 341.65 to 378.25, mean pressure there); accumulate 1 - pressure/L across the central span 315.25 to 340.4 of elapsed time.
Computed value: -0.9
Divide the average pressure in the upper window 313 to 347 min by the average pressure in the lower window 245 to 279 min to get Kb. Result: 1.1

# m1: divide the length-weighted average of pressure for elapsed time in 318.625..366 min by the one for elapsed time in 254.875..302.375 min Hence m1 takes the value 1.05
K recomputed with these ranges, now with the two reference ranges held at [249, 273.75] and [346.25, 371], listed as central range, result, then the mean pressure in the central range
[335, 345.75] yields -0.48 min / 16.3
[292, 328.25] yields -0.55 min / 15.7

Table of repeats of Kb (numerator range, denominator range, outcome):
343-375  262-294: 1.04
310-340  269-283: 1.06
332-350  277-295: 1.06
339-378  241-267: 1.05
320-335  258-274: 1.06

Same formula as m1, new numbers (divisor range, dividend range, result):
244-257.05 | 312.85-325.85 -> 1.04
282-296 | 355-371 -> 1.06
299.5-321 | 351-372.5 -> 0.99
